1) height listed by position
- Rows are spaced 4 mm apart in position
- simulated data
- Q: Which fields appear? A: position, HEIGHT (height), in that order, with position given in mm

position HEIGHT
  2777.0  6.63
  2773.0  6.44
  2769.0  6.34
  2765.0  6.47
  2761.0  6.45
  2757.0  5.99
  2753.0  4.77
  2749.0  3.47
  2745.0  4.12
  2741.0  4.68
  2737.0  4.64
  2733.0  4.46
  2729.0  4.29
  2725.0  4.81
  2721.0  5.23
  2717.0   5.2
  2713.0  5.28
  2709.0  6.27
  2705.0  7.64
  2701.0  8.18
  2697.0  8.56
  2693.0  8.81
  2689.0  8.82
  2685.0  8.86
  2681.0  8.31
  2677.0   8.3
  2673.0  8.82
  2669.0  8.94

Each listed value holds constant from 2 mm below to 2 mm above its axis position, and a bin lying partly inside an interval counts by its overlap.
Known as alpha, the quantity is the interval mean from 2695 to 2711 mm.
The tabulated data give 7.66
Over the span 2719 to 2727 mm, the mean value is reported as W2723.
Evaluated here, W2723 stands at 5.02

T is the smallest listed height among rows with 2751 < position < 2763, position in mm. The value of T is 4.77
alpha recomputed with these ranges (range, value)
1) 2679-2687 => 8.59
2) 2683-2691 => 8.84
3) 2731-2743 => 4.59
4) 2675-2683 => 8.3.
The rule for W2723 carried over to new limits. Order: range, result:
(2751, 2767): 5.92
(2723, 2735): 4.52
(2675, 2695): 8.62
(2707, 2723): 5.5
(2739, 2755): 4.26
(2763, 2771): 6.4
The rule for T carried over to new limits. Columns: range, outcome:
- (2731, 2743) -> 4.46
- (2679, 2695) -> 8.31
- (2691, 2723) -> 5.2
